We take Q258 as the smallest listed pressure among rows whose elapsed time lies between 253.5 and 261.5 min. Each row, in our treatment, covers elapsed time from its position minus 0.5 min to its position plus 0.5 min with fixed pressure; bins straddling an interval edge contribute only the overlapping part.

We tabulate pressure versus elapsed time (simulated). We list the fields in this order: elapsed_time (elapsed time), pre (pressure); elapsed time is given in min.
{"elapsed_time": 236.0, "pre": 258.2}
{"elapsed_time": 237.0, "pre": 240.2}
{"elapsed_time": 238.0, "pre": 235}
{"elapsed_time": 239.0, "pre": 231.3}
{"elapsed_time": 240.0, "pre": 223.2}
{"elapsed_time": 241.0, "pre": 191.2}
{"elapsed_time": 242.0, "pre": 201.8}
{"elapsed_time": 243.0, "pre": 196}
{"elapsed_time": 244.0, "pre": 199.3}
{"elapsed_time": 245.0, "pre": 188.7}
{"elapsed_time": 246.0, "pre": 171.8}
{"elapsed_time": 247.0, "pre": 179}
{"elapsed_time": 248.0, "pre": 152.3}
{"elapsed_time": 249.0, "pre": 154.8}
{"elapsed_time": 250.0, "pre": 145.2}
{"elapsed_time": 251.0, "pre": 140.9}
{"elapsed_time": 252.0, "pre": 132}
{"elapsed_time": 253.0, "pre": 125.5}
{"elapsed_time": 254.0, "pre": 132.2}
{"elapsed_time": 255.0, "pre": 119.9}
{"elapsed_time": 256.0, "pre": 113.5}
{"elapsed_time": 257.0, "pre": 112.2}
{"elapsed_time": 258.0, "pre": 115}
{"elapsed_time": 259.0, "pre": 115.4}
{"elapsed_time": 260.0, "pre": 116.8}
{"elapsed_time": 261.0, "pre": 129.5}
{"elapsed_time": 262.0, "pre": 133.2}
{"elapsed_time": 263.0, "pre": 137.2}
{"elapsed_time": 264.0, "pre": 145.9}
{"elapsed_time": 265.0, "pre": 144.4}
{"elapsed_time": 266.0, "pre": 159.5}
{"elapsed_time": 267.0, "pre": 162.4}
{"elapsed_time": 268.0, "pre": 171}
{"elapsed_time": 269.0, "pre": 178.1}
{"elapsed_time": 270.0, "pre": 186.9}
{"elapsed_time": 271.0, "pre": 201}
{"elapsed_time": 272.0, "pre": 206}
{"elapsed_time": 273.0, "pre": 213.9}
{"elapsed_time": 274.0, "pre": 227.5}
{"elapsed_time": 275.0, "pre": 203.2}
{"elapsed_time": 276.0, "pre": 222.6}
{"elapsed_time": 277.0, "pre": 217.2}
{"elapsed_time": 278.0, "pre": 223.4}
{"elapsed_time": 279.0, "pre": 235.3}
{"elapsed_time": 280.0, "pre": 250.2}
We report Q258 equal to 112.2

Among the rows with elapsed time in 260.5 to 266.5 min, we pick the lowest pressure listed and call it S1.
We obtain 129.5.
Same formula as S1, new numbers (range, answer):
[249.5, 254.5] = 125.5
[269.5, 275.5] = 186.9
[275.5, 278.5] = 217.2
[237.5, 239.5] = 231.3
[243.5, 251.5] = 140.9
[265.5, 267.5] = 159.5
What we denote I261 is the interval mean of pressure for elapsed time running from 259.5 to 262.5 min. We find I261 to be 126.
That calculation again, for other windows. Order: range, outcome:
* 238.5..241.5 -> 215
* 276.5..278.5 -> 220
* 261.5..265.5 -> 140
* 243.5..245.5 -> 194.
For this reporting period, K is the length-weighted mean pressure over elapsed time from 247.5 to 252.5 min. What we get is 145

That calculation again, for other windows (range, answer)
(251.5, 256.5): 125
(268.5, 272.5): 193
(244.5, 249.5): 169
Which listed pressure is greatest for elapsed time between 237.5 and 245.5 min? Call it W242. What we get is 235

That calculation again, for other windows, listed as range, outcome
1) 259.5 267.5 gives 162.4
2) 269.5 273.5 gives 213.9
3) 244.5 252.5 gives 188.7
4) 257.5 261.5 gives 129.5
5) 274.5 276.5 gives 222.6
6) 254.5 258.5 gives 119.9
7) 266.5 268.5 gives 171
